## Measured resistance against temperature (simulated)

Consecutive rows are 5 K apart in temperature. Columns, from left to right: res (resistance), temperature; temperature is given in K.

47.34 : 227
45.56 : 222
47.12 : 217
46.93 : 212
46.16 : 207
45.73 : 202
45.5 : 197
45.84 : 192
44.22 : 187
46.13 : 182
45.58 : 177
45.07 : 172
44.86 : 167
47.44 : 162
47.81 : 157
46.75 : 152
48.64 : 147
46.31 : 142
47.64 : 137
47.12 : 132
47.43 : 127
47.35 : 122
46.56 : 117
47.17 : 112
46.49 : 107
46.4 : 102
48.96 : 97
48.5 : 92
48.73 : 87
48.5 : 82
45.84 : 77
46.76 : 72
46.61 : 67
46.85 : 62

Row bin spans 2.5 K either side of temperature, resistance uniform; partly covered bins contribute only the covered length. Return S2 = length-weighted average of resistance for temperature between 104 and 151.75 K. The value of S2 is 47.2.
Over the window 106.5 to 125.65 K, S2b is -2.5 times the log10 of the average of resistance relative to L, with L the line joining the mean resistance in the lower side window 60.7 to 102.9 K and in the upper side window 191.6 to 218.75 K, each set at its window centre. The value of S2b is 0.00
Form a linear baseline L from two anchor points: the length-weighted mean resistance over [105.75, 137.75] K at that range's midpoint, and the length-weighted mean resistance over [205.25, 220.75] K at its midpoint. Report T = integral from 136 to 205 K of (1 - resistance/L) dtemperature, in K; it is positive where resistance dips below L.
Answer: 1.0 K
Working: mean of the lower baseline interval 47.1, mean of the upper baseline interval 46.7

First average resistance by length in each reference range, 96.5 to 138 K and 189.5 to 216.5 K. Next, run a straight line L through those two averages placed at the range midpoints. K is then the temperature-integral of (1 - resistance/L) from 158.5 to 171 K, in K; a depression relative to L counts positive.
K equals 0.1 K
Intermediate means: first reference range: 47.1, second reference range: 46.1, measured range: 46.2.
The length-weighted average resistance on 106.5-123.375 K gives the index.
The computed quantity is 46.9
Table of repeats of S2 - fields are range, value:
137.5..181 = 46.6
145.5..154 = 47.6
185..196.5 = 45.1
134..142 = 47.2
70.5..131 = 47.4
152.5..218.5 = 46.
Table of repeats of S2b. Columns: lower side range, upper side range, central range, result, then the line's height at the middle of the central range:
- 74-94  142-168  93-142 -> 0.01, 47.5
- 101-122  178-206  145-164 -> -0.04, 46.1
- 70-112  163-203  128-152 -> -0.02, 46.4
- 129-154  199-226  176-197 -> 0.03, 46.7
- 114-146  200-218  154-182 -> 0.02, 46.8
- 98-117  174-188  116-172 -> -0.02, 46.1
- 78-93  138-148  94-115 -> 0.02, 48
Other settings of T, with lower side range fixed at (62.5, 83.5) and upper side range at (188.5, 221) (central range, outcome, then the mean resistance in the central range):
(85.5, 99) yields -0.6 K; 48.7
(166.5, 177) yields 0.3 K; 45.1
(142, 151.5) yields -0.2 K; 47.6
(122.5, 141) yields -0.3 K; 47.3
